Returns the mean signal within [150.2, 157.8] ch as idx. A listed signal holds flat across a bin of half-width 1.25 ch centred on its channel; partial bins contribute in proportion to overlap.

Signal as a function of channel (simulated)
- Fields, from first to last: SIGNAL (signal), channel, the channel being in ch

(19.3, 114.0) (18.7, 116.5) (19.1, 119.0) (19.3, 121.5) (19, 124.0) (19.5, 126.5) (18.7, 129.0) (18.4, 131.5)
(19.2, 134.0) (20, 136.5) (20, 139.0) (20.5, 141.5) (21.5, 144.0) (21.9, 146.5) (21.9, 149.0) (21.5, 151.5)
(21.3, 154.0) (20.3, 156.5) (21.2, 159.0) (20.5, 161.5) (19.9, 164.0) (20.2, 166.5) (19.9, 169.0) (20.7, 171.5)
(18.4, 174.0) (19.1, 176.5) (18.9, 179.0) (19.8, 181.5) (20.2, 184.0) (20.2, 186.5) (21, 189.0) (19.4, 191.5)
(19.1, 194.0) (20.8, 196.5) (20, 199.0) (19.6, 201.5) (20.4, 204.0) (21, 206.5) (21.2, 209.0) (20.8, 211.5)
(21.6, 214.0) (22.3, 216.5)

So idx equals 21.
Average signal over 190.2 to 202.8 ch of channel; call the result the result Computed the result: 19.8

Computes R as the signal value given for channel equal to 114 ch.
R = 19.3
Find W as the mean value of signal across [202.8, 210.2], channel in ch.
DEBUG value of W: 20.9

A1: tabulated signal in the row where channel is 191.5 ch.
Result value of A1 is 19.4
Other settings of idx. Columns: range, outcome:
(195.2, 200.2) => 20.4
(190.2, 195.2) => 19.3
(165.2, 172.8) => 20.3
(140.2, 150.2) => 21.4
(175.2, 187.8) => 19.6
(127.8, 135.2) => 18.8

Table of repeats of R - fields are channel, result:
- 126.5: 19.5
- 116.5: 18.7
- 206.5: 21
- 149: 21.9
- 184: 20.2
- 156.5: 20.3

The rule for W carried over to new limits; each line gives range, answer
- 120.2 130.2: 19.1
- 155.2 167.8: 20.4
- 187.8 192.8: 20.2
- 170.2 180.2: 19.3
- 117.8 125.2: 19.1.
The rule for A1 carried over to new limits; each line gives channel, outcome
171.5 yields 20.7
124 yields 19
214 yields 21.6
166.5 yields 20.2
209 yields 21.2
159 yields 21.2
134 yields 19.2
